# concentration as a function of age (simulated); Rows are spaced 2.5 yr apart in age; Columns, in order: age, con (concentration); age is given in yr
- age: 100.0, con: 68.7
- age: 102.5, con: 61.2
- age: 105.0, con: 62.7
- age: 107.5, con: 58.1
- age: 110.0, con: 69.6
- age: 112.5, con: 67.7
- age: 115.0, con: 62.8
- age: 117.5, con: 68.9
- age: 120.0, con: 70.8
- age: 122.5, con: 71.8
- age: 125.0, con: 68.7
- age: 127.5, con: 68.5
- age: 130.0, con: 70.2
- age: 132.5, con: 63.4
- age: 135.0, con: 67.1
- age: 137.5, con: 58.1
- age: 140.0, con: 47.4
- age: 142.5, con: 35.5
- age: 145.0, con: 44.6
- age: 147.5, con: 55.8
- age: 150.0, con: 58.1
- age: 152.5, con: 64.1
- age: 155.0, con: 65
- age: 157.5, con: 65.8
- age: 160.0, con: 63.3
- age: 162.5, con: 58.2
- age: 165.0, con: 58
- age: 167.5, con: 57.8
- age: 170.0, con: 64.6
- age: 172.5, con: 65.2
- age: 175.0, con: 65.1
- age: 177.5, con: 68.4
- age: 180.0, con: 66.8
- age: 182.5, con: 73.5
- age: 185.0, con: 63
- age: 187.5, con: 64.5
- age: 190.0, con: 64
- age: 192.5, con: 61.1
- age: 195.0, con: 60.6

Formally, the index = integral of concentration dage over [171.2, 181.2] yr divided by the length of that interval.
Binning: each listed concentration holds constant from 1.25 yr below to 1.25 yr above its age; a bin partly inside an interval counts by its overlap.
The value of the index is 66.4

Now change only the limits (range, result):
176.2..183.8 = 69.5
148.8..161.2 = 63.3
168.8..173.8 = 64.9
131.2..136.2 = 65.3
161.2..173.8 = 60.8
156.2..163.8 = 62.4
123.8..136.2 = 67.6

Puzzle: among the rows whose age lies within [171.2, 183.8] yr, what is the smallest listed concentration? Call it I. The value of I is 65.1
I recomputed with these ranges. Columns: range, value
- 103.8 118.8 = 58.1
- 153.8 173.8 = 57.8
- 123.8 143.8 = 35.5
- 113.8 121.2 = 62.8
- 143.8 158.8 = 44.6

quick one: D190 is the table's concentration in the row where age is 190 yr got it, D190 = 64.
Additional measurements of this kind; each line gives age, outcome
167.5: 57.8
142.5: 35.5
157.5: 65.8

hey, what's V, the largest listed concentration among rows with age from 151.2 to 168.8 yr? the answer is 65.8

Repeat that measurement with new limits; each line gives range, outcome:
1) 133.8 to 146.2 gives 67.1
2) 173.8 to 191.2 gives 73.5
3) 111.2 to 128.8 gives 71.8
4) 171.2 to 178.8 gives 68.4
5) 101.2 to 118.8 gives 69.6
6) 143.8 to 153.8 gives 64.1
